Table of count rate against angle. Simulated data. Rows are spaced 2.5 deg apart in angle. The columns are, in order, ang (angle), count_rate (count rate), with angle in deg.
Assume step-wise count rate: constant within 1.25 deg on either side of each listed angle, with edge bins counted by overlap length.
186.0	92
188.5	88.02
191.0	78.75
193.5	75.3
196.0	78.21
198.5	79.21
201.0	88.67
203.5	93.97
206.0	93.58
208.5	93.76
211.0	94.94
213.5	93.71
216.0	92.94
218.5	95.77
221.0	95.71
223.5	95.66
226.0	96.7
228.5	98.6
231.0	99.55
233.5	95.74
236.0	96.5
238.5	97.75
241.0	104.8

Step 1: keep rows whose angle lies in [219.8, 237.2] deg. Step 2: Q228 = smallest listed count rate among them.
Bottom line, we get 95.66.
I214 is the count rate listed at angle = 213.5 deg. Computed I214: 93.71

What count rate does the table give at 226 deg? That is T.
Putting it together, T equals 96.7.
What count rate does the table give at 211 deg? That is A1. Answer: 94.94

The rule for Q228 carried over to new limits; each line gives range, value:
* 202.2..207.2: 93.58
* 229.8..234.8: 95.74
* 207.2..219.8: 92.94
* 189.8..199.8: 75.3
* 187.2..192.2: 78.75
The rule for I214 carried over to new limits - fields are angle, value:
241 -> 104.8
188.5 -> 88.02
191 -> 78.75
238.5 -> 97.75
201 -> 88.67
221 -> 95.71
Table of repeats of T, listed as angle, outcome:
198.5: 79.21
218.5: 95.77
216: 92.94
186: 92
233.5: 95.74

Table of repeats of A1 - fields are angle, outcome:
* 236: 96.5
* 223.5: 95.66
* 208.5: 93.76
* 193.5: 75.3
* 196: 78.21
